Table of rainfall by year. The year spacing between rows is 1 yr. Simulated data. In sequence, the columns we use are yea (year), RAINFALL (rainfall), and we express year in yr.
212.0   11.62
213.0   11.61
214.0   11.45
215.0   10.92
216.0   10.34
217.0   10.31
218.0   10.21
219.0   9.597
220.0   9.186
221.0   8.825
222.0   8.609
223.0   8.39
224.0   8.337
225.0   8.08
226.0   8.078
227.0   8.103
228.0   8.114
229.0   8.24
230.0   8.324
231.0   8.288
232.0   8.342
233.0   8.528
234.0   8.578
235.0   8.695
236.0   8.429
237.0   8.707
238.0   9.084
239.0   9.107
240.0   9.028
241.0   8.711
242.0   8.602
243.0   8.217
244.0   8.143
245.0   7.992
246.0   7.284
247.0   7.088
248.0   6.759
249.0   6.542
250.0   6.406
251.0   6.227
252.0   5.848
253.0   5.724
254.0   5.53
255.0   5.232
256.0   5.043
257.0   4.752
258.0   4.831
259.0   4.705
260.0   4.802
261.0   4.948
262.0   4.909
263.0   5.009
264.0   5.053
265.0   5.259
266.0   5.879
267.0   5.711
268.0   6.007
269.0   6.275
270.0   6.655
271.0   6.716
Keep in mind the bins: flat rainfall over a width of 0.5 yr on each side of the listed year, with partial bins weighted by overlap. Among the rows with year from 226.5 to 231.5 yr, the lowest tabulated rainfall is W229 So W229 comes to 8.103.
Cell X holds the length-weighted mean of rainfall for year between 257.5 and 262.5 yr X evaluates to 4.84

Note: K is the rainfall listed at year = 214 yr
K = 11.45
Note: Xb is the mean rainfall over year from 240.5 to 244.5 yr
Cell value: 8.42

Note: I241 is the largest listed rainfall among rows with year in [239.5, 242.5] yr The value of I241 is 9.028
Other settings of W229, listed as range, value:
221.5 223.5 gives 8.39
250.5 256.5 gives 5.043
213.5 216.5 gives 10.34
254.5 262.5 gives 4.705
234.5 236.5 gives 8.429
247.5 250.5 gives 6.406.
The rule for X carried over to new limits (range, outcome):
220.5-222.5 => 8.72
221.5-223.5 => 8.5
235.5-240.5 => 8.87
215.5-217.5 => 10.3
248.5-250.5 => 6.47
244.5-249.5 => 7.13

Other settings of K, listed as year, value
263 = 5.009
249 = 6.542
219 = 9.597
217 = 10.31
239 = 9.107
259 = 4.705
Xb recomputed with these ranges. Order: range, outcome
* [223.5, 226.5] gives 8.17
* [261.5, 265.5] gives 5.06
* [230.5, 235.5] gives 8.49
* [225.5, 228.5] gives 8.1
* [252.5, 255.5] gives 5.5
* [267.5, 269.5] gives 6.14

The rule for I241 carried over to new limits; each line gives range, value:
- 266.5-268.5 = 6.007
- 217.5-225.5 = 10.21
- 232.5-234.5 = 8.578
